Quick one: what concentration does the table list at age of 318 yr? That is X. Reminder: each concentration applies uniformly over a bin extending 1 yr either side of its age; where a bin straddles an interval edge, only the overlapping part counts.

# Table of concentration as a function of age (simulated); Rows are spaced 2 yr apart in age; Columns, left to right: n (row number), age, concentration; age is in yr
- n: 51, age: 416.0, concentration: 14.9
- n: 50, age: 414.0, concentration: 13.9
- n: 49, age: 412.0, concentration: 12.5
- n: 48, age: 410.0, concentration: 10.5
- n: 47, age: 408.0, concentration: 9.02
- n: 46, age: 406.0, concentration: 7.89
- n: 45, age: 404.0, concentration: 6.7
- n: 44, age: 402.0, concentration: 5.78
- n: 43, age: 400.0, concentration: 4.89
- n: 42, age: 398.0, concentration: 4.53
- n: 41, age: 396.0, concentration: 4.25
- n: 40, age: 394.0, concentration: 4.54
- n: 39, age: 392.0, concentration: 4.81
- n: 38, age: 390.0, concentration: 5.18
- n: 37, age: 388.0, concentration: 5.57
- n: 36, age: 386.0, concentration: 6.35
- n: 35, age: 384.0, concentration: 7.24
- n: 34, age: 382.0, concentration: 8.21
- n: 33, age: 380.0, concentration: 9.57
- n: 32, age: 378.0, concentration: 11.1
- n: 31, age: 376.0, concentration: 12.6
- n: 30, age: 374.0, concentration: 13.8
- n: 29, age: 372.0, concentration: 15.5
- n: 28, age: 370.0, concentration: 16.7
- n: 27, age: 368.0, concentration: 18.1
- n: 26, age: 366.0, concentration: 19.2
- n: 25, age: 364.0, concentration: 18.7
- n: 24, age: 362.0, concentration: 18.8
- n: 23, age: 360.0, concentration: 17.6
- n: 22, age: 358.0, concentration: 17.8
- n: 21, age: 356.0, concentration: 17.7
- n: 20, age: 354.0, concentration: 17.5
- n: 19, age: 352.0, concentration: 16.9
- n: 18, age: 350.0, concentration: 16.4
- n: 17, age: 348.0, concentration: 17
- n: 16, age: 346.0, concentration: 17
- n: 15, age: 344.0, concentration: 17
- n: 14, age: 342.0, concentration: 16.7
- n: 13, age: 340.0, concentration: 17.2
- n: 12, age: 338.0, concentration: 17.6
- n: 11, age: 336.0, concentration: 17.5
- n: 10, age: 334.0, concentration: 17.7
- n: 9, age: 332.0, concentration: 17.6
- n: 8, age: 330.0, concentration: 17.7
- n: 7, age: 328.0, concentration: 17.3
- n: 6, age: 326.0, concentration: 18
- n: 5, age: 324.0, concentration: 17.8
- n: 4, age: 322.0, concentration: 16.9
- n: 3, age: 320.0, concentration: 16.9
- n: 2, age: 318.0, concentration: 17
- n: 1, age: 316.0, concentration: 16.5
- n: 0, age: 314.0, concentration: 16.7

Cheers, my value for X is 17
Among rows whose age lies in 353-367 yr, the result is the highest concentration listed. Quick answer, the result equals 19.2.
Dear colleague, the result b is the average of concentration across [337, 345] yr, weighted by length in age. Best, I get 17.1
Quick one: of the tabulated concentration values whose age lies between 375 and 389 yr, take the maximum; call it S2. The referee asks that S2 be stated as 12.6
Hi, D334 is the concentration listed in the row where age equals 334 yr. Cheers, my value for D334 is 17.7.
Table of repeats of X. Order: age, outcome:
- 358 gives 17.8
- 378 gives 11.1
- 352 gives 16.9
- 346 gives 17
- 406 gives 7.89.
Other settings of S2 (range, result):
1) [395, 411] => 10.5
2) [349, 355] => 17.5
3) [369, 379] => 16.7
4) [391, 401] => 4.89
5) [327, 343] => 17.7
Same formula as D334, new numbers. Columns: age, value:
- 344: 17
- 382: 8.21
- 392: 4.81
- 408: 9.02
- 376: 12.6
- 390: 5.18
